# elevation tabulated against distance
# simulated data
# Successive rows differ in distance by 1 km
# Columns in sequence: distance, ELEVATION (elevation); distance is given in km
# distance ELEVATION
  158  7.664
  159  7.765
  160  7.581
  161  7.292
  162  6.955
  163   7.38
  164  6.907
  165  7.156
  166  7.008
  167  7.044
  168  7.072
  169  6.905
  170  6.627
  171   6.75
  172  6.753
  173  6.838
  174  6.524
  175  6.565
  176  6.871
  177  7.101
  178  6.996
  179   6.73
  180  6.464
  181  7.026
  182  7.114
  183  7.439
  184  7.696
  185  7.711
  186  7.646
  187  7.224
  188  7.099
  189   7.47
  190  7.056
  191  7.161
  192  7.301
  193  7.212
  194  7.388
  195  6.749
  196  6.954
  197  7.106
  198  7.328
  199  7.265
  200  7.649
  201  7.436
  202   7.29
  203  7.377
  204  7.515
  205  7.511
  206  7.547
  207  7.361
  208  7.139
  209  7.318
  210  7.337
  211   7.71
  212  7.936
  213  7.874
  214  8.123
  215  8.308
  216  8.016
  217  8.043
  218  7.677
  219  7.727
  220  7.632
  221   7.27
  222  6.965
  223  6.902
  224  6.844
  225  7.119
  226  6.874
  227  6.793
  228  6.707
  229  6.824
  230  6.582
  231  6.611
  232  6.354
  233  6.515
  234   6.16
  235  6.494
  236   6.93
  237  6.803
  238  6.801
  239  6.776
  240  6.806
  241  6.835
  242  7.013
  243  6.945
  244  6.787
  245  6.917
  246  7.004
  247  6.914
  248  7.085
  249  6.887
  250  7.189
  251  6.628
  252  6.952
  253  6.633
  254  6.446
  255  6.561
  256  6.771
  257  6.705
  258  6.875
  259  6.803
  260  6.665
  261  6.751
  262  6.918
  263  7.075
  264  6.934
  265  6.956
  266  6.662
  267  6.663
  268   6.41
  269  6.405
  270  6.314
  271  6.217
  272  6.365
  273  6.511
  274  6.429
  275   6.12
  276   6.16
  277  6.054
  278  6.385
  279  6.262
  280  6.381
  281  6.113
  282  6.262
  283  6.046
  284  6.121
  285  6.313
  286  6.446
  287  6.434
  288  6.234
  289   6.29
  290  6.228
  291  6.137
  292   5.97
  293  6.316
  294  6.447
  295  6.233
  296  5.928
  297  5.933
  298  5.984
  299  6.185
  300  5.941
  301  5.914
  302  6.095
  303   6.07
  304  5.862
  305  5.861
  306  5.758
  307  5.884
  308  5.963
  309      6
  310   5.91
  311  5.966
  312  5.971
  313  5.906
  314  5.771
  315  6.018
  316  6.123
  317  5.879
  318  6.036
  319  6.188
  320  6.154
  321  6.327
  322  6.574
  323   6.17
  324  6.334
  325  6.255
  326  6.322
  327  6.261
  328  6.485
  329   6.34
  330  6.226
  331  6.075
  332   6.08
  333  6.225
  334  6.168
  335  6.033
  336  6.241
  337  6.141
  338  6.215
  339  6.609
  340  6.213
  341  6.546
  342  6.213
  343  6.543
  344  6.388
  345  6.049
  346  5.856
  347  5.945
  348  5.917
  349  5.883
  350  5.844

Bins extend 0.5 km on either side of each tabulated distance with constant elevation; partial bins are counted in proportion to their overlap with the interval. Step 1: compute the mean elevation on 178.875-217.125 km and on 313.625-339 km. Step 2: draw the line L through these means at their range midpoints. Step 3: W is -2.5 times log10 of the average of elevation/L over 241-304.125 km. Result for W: 0.04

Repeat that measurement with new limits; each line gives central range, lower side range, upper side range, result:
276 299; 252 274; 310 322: 0.03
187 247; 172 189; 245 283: -0.05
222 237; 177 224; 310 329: 0.06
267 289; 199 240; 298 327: 0.03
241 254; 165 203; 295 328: -0.05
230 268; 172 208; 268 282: -0.03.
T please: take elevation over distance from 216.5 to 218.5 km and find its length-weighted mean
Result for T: 7.86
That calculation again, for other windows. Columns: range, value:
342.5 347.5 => 6.16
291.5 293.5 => 6.14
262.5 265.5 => 6.99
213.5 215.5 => 8.22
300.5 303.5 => 6.03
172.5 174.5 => 6.68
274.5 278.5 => 6.18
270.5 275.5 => 6.33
